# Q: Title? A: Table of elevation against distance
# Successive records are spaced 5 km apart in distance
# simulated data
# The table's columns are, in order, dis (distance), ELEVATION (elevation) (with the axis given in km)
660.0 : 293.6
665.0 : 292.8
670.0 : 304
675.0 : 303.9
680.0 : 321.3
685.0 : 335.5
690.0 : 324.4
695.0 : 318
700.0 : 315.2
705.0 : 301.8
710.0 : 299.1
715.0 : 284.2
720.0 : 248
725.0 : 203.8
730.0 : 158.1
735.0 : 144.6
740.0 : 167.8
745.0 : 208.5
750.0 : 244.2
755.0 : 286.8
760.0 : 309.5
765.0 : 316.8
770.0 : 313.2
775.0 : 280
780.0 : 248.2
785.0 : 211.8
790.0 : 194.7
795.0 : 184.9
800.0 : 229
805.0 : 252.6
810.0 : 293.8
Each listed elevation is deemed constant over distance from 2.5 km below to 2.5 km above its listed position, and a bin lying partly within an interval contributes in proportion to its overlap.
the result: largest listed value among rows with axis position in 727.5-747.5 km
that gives 208.5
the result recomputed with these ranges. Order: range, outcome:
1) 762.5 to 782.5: 316.8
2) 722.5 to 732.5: 203.8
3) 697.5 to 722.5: 315.2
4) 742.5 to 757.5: 286.8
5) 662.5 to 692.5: 335.5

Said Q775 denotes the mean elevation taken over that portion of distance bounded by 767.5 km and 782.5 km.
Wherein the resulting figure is 280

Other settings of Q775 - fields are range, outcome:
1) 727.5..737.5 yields 151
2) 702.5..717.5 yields 295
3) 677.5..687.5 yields 328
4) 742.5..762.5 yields 262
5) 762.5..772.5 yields 315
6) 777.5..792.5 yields 218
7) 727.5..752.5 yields 185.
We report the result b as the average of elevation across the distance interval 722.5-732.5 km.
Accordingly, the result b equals 181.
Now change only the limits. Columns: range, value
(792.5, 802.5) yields 207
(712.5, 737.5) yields 208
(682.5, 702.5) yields 323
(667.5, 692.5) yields 318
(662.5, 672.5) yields 298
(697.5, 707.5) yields 308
